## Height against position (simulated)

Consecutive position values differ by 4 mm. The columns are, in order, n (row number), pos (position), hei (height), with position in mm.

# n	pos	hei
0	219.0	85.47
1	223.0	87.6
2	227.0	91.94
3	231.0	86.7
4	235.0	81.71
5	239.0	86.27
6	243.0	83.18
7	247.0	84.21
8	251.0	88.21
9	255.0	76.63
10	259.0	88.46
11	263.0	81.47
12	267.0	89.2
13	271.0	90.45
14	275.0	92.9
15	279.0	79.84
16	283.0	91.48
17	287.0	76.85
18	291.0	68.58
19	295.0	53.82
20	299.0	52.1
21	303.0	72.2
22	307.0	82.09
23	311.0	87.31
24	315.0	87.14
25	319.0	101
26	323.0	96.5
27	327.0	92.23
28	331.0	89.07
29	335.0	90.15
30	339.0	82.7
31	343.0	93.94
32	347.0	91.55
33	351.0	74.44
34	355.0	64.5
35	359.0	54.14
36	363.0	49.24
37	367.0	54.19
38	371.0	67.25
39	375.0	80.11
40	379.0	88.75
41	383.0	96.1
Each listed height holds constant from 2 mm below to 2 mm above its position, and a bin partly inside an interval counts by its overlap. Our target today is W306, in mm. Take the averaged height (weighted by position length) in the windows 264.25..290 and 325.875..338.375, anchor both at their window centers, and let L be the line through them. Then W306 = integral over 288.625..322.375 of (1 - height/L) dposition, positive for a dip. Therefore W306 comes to 4.4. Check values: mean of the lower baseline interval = 85.9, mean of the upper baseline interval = 89.5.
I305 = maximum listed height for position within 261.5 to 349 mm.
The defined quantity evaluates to 101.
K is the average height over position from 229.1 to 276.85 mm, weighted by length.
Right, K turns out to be 85.8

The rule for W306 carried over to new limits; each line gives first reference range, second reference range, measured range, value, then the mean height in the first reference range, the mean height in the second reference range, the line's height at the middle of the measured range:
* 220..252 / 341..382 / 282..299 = 2.4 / 86.1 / 72.4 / 80.2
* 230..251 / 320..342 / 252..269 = 0.4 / 84.7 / 90.8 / 86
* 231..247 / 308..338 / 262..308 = 5.5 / 84.2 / 91.3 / 88.1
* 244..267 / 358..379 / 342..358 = -2.7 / 84.2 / 64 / 67.3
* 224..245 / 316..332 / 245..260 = 0.6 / 86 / 94.6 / 87.8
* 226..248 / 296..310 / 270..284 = -2.4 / 85.4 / 69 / 75.5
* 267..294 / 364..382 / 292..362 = -1.9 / 82.7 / 72.6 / 77.6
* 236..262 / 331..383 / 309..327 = -3.2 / 84.3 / 75.7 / 78.8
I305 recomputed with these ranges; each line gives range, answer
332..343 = 93.94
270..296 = 92.9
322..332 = 96.5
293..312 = 87.31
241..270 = 89.2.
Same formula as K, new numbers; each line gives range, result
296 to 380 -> 78.2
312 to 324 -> 94.1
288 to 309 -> 66.3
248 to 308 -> 79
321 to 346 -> 90.8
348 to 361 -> 66.5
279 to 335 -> 81.1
